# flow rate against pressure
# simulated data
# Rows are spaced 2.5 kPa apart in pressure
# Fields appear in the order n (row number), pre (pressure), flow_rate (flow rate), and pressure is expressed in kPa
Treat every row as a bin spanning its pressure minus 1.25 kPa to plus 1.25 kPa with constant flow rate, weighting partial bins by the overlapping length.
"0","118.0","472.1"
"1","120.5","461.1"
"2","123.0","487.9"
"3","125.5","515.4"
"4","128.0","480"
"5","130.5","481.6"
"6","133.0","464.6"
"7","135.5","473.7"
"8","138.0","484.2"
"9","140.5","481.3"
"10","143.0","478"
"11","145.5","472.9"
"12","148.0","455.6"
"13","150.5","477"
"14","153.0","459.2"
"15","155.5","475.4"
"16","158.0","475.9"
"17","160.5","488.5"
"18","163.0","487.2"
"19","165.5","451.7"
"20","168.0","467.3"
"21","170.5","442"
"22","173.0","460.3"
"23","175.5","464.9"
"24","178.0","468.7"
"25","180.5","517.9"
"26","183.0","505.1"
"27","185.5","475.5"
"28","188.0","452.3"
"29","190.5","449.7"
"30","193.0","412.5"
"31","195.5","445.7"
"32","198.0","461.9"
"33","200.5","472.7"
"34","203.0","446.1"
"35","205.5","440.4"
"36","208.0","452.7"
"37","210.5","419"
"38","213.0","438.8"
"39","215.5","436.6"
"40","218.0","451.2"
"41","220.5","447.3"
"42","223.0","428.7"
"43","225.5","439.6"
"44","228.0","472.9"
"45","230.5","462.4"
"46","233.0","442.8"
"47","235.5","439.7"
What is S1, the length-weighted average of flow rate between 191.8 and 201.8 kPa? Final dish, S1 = 448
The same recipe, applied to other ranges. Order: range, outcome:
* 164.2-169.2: 460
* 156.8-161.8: 482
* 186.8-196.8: 440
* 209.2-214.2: 429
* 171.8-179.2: 465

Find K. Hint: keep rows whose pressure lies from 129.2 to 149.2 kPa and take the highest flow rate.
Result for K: 484.2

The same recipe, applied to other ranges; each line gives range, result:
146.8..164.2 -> 488.5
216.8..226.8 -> 451.2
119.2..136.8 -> 515.4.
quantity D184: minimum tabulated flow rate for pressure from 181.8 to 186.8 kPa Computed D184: 475.5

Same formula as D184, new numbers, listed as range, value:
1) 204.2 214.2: 419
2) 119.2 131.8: 461.1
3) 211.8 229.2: 428.7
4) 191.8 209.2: 412.5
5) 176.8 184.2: 468.7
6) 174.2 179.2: 464.9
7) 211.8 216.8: 436.6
